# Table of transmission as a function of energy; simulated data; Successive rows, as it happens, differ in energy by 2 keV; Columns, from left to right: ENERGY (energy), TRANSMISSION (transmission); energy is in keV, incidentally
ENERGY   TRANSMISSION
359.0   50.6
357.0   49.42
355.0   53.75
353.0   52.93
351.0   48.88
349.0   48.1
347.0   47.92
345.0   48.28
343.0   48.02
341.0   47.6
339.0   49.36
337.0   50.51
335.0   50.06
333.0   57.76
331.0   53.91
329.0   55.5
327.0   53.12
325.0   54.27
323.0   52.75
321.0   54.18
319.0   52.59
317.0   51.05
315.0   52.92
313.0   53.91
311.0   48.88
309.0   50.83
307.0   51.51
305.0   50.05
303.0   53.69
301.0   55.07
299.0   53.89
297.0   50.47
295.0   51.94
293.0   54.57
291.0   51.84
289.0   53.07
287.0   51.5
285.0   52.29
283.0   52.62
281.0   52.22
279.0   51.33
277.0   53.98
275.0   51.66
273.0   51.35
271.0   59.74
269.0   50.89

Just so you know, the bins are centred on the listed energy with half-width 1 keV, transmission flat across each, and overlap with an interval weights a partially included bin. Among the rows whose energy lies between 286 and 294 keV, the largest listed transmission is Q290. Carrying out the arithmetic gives 54.57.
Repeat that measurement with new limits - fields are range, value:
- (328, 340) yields 57.76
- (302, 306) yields 53.69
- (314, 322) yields 54.18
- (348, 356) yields 53.75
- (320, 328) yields 54.27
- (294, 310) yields 55.07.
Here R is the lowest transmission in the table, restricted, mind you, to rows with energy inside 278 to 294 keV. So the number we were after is 51.33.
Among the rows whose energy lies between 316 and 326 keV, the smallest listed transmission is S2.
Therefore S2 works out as 51.05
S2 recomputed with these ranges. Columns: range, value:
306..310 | 50.83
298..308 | 50.05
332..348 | 47.6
